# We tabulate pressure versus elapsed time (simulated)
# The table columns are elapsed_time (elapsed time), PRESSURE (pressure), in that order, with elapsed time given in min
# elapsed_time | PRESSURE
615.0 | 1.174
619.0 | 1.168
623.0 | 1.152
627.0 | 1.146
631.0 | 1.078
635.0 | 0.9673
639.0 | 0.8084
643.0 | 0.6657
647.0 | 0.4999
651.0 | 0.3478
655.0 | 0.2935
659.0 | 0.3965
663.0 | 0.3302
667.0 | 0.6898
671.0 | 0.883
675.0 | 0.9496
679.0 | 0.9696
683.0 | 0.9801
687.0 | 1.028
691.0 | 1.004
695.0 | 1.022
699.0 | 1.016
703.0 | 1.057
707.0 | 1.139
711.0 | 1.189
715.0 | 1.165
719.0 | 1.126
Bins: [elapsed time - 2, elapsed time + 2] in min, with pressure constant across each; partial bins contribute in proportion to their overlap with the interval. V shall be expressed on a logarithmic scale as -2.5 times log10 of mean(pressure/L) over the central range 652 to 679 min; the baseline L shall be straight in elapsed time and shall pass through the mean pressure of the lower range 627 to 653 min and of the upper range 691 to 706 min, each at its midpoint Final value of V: 0.42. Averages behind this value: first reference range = 0.76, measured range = 0.61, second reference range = 1.04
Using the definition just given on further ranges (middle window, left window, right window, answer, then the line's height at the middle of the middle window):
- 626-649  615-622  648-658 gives -0.17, 0.715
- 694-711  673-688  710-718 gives 0.03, 1.1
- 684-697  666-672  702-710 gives -0.04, 0.977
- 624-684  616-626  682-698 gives 0.42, 1.09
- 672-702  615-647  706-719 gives 0.11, 1.1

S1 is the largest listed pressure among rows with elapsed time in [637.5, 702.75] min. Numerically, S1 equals 1.028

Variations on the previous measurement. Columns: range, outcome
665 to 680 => 0.9696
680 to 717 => 1.189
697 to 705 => 1.057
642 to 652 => 0.6657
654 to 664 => 0.3965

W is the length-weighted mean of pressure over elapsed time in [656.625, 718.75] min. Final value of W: 0.923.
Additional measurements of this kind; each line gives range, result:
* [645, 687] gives 0.653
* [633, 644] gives 0.827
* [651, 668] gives 0.403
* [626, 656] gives 0.726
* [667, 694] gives 0.95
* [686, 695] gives 1.02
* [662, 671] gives 0.613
